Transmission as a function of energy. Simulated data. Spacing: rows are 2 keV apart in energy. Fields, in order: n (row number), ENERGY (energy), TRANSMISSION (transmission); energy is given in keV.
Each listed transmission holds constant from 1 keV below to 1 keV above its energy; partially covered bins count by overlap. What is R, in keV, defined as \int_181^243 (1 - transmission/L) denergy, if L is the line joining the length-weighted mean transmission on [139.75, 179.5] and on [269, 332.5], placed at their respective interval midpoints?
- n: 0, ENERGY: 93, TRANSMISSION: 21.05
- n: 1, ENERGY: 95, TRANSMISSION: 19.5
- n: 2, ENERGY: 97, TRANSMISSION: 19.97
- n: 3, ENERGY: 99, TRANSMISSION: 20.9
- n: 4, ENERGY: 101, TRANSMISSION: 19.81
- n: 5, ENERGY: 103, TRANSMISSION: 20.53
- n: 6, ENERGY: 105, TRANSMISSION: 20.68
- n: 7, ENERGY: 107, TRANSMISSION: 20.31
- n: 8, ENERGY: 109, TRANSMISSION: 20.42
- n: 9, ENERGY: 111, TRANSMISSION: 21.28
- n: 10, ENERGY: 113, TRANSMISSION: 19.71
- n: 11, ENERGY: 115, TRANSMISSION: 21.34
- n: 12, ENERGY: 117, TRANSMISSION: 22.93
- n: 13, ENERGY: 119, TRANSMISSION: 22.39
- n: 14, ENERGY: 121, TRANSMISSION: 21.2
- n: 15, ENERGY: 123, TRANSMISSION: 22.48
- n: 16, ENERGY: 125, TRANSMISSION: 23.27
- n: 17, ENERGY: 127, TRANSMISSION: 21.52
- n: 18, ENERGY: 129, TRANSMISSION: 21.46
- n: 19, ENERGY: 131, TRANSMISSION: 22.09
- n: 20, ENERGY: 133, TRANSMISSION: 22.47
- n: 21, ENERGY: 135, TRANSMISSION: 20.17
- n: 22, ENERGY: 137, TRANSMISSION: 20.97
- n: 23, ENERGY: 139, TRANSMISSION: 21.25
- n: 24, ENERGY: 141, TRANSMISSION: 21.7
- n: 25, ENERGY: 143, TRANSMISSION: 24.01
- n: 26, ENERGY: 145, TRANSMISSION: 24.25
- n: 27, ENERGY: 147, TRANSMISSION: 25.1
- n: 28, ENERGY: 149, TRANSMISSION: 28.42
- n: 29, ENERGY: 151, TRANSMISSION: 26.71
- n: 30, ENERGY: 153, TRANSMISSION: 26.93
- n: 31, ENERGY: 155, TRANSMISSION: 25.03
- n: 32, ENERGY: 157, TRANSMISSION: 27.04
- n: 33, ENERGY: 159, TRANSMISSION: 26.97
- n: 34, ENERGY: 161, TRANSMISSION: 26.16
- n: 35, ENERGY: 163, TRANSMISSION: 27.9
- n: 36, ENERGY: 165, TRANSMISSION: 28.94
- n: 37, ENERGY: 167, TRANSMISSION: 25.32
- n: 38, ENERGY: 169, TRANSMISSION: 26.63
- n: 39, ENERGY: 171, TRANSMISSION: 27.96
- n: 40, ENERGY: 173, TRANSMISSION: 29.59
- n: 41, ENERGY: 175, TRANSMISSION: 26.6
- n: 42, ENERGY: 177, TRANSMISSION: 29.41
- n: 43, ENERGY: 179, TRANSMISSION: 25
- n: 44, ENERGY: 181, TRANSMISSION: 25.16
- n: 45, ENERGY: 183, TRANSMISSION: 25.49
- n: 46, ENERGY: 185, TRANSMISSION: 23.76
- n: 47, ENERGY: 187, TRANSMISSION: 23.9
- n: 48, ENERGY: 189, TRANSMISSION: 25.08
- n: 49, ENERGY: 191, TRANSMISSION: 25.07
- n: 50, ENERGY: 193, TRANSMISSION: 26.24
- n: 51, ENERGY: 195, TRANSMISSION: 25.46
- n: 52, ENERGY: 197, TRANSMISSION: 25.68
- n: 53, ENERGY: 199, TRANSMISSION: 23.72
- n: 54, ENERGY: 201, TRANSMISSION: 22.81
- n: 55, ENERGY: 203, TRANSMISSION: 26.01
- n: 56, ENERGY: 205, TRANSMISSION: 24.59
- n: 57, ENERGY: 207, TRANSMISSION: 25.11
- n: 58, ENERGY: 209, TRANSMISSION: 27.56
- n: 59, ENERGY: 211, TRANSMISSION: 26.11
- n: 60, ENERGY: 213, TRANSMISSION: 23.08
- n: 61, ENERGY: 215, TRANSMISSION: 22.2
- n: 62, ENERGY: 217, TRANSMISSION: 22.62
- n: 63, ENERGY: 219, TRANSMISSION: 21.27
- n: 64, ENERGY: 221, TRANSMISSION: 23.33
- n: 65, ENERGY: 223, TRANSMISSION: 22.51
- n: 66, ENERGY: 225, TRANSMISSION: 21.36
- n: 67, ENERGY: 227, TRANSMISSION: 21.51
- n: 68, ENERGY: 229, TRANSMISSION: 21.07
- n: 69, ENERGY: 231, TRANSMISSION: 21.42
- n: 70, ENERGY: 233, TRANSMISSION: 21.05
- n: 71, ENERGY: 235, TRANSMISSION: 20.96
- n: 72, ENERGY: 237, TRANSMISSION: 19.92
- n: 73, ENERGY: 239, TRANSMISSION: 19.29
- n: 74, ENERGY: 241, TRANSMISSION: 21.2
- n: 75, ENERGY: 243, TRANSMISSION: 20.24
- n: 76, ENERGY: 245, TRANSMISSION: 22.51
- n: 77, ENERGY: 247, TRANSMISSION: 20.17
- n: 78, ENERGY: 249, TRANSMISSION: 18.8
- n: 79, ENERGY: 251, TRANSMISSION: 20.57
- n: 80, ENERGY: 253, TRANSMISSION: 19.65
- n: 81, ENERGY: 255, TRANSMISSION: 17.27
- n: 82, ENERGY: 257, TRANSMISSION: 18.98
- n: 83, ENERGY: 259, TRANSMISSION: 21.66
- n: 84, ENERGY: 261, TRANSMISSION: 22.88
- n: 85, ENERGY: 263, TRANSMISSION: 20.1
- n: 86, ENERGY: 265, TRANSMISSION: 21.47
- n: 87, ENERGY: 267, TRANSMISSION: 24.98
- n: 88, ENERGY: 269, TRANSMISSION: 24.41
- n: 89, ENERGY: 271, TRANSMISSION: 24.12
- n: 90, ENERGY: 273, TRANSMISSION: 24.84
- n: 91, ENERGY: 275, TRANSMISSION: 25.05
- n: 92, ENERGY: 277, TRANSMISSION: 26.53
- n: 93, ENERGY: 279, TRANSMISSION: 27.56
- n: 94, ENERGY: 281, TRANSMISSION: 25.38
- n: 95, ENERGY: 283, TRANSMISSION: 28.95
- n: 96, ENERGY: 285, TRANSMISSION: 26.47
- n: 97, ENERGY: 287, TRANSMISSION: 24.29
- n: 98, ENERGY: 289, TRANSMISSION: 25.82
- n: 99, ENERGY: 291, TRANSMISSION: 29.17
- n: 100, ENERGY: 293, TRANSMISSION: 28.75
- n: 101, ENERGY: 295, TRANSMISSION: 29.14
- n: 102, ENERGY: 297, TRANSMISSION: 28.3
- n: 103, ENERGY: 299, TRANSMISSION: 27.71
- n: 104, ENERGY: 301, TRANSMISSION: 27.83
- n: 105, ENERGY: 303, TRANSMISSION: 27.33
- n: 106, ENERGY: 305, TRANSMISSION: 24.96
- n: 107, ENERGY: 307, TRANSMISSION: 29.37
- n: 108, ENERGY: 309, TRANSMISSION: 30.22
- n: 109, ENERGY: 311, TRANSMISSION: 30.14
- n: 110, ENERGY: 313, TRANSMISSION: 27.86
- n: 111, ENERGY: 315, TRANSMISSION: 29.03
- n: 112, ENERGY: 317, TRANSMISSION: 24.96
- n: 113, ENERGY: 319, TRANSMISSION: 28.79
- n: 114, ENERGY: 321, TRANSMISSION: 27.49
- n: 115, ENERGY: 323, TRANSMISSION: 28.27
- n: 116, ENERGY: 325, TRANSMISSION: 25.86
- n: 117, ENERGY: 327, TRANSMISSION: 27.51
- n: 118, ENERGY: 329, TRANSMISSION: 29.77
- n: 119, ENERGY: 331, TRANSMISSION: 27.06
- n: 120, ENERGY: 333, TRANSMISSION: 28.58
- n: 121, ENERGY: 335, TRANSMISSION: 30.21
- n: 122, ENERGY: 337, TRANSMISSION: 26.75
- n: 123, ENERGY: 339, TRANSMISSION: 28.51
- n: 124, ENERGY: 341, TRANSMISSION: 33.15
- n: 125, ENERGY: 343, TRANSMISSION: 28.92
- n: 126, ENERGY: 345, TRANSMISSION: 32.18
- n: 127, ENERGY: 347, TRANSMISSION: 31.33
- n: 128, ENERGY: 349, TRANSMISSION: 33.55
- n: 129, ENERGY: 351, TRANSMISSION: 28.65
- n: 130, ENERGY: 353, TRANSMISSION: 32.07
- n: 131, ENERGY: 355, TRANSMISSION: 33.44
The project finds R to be 8.08 keV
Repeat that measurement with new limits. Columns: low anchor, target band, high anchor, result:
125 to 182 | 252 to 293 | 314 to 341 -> 4.7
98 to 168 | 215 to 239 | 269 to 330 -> 3.8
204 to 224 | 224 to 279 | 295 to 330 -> 8.2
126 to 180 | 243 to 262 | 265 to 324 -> 4.5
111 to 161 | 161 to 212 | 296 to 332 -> -2.8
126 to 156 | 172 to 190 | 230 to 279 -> -2.5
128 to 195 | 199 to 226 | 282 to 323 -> 2.5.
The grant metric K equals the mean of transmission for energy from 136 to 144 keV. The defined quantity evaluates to 22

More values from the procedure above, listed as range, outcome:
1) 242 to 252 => 20.5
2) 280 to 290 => 26.2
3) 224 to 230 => 21.3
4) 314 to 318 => 27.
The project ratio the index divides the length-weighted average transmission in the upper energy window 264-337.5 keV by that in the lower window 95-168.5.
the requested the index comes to 1.2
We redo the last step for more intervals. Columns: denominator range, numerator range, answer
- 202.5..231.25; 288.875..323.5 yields 1.21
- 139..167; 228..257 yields 0.78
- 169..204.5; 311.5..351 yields 1.13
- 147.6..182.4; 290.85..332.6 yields 1.04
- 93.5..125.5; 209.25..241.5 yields 1.04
